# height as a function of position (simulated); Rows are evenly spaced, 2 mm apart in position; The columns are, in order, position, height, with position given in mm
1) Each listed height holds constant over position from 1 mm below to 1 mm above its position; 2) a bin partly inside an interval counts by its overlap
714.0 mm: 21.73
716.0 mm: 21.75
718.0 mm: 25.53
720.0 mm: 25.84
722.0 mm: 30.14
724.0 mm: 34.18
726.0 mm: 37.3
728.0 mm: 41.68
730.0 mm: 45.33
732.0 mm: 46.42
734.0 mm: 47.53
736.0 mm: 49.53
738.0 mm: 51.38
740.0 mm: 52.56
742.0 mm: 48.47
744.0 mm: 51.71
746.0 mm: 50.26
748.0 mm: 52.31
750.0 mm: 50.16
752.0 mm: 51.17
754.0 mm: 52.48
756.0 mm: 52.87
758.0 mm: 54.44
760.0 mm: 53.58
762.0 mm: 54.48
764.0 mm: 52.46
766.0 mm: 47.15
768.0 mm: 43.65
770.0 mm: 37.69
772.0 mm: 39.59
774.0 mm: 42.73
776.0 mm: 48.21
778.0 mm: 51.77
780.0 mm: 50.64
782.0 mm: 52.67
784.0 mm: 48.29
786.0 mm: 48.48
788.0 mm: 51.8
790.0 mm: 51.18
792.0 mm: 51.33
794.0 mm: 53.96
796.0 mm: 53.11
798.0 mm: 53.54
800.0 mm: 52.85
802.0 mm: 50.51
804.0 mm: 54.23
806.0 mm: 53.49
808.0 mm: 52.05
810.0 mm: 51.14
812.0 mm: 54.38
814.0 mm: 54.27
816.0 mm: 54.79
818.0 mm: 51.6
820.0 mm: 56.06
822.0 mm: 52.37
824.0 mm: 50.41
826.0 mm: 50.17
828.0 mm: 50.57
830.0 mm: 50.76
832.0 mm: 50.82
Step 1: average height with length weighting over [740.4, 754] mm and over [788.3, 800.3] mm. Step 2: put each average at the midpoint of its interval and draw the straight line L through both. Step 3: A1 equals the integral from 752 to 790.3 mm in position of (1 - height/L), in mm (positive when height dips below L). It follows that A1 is 1.9 mm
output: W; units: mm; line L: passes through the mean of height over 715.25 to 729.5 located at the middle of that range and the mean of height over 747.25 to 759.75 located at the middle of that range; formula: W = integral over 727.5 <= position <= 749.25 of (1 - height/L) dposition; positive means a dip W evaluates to -3.6 mm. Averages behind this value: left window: 31.6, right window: 52.3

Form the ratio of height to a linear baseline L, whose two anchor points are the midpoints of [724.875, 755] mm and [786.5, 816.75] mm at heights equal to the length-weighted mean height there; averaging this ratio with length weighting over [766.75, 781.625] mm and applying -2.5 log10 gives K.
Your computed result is 0.13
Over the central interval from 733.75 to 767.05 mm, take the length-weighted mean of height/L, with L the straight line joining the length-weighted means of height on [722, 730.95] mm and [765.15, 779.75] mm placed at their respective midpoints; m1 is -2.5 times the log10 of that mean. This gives -0.23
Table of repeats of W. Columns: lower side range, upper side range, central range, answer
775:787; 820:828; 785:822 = -1.36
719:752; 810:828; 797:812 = -0.37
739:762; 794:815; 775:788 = 0.59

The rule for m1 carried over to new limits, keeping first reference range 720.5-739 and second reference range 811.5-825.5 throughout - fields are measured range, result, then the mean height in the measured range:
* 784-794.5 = -0.029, 50.9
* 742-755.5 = -0.151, 51.2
